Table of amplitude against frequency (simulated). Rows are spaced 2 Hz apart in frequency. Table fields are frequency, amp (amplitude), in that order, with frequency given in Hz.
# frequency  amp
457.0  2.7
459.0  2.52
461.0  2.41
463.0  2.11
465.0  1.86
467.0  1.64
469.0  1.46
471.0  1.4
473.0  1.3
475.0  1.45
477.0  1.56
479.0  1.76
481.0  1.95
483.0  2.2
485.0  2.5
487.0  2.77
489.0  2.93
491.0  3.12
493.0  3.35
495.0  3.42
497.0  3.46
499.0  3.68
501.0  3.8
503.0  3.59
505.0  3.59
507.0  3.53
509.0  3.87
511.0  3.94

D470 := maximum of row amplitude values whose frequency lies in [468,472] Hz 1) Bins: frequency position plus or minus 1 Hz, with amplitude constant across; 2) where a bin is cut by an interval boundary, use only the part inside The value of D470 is 1.46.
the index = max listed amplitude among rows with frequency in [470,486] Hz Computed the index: 2.5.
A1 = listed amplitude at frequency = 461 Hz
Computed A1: 2.41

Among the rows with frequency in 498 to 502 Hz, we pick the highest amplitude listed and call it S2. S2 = 3.8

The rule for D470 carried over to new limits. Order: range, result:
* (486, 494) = 3.35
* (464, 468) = 1.86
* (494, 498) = 3.46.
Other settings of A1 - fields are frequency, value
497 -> 3.46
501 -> 3.8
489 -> 2.93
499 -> 3.68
